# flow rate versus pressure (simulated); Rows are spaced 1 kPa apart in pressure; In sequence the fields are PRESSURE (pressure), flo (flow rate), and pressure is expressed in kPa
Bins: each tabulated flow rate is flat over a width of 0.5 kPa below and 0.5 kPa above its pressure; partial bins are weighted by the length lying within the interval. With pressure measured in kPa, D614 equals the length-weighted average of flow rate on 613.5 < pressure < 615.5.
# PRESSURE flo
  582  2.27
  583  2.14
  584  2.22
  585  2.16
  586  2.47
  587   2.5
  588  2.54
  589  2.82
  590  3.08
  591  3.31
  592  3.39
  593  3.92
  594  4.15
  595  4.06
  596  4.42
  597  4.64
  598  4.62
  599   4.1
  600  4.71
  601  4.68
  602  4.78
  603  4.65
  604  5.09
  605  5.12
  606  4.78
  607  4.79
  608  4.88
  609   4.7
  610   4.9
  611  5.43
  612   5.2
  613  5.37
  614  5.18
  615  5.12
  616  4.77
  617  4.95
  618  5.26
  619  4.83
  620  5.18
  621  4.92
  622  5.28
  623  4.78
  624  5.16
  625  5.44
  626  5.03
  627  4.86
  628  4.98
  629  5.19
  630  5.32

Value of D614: 5.15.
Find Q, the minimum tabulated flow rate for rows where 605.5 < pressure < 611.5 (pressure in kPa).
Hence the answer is 4.7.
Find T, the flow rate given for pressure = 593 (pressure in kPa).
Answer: 3.92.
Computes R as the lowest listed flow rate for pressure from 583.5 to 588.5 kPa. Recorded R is 2.16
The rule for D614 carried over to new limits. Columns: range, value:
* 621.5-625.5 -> 5.17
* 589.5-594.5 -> 3.57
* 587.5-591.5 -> 2.94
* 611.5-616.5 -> 5.13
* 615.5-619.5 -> 4.95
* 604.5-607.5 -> 4.9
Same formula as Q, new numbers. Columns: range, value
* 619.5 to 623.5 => 4.78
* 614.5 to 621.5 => 4.77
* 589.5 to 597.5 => 3.08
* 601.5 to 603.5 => 4.65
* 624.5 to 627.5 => 4.86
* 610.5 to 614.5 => 5.18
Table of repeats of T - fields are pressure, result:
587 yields 2.5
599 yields 4.1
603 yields 4.65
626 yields 5.03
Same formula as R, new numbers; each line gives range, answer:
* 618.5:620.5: 4.83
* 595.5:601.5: 4.1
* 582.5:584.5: 2.14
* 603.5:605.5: 5.09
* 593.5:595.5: 4.06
